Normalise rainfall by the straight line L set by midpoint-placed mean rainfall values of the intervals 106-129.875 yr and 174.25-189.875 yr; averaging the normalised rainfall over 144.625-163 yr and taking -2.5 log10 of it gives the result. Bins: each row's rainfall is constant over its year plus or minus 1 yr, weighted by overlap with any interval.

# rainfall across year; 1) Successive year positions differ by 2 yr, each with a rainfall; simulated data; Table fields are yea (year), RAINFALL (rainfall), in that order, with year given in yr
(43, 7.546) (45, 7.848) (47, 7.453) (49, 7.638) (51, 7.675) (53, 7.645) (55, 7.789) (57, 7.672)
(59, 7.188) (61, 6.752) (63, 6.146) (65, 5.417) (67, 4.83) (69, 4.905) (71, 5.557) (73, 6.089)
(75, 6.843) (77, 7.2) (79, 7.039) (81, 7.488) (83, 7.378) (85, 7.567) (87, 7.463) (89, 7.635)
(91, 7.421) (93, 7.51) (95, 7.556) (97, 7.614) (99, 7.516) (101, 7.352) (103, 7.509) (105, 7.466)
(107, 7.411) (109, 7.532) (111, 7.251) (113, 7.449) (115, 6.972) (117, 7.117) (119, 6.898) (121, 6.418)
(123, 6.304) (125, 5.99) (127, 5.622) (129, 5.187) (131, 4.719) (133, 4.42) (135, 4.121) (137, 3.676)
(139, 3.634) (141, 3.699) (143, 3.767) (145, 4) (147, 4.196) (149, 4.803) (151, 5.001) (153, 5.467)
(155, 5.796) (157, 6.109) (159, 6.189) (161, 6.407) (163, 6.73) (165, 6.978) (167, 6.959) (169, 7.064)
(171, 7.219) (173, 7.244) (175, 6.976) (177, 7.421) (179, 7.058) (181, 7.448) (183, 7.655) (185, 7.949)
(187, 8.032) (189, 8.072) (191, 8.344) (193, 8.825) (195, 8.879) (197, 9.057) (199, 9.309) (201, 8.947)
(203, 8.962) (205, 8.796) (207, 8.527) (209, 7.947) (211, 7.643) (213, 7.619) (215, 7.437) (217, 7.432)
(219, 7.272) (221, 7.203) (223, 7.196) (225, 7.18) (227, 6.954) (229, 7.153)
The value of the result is 0.302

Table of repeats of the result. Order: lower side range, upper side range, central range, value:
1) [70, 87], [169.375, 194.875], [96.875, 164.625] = 0.23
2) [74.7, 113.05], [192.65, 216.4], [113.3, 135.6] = 0.29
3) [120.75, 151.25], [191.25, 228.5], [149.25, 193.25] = -0.11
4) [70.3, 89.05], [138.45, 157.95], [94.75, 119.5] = -0.21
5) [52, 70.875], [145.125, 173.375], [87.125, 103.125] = -0.19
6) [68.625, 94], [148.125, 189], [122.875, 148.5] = 0.45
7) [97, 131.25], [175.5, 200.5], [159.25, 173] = 0.13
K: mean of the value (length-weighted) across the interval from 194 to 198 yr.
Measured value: 8.97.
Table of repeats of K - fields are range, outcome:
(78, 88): 7.39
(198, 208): 8.91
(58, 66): 6.38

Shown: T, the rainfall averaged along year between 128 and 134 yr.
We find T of 4.78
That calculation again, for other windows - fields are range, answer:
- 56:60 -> 7.43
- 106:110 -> 7.47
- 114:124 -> 6.74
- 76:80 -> 7.12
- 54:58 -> 7.73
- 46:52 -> 7.59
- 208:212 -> 7.79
